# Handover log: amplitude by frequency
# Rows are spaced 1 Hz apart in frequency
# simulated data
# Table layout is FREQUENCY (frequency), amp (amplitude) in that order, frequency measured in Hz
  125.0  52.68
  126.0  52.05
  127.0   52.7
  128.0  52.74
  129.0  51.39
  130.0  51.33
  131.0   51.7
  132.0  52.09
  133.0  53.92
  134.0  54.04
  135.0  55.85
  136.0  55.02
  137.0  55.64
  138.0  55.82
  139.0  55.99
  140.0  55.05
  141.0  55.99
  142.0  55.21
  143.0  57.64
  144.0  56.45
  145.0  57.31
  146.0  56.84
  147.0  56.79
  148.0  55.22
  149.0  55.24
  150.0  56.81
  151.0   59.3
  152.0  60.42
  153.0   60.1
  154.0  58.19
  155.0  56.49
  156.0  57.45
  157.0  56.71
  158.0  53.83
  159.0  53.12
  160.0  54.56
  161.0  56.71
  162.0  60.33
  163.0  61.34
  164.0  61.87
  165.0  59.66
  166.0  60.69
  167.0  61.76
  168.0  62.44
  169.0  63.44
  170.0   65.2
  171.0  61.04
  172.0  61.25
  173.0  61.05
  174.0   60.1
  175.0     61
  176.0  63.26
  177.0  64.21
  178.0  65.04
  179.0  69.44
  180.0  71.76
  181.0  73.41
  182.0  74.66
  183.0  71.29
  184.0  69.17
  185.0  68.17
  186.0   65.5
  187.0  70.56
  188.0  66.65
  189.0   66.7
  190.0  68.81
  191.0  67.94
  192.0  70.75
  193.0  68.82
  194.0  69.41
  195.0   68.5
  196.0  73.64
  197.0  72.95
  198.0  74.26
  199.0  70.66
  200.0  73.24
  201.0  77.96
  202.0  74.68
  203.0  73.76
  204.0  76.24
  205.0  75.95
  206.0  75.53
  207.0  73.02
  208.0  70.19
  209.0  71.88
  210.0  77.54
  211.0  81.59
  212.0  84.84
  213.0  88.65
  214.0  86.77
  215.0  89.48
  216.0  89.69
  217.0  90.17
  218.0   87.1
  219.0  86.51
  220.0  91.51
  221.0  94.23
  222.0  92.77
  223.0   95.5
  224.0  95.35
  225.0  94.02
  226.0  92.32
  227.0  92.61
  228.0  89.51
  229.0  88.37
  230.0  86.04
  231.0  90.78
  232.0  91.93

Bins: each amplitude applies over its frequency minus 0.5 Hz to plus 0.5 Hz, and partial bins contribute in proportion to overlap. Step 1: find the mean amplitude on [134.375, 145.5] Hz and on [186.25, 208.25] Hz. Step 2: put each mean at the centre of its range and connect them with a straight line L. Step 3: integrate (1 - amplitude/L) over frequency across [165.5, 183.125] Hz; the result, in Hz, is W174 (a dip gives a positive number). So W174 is 0.16 Hz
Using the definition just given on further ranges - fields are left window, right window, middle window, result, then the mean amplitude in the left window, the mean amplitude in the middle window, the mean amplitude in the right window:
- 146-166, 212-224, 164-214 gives 3.3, 57.6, 69.9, 90.2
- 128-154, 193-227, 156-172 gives 1.2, 55.6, 59.5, 81.5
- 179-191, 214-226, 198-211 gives 1.1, 69.6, 74.5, 91.3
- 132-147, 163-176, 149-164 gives 0.4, 55.7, 57.6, 61.7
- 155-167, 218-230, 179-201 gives 0.9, 57.9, 70.5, 91.6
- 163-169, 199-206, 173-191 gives 0.0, 61.5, 67.5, 75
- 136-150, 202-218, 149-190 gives 1.9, 56.1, 62.6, 80.4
